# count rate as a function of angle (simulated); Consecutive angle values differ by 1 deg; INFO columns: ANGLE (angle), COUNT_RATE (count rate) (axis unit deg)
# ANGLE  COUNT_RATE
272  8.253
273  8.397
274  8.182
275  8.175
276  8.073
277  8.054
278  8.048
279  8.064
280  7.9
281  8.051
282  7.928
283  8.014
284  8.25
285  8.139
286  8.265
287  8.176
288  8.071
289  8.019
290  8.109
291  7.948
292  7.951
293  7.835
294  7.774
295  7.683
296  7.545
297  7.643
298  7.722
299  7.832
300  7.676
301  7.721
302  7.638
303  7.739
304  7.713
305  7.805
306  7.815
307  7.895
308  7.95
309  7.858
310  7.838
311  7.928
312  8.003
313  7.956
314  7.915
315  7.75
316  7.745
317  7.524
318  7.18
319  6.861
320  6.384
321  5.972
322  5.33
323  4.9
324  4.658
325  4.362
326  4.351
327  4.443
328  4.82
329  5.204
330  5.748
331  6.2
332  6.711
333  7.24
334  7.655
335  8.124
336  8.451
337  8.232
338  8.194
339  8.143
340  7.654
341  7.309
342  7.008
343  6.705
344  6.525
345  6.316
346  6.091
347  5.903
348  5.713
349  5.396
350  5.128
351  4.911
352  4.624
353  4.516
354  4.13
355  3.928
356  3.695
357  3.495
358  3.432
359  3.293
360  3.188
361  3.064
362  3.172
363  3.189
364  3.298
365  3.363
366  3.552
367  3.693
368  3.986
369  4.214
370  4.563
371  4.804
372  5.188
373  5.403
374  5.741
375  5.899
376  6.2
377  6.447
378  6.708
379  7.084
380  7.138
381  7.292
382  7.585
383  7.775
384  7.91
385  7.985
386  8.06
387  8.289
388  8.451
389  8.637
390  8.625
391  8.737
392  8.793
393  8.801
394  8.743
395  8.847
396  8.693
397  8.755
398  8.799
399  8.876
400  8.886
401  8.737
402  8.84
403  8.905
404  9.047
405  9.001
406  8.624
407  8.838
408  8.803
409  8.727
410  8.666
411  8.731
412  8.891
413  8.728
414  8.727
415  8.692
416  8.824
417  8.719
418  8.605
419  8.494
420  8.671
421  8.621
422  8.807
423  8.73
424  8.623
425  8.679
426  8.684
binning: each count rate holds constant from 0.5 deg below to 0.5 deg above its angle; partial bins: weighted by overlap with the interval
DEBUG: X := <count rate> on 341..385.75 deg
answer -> 5.25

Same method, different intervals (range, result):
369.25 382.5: 6.12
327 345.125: 6.96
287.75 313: 7.83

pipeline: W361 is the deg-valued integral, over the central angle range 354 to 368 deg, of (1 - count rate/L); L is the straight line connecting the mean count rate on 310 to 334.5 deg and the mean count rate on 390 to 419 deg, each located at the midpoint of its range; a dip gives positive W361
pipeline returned 7.6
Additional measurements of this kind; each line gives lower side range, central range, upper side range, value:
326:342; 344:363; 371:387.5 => 6.6 deg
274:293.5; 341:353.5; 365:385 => 1.4 deg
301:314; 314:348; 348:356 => -2.7 deg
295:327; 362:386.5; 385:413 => 7.8 deg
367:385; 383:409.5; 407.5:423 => -4.4 deg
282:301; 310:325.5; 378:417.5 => 2.5 deg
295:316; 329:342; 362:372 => -3.3 deg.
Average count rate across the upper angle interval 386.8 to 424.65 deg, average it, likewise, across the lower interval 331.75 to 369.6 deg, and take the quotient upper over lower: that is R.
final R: 1.64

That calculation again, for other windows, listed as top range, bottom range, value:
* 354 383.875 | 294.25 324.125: 0.66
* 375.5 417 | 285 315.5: 1.06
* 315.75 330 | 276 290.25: 0.70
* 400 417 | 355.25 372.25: 2.38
